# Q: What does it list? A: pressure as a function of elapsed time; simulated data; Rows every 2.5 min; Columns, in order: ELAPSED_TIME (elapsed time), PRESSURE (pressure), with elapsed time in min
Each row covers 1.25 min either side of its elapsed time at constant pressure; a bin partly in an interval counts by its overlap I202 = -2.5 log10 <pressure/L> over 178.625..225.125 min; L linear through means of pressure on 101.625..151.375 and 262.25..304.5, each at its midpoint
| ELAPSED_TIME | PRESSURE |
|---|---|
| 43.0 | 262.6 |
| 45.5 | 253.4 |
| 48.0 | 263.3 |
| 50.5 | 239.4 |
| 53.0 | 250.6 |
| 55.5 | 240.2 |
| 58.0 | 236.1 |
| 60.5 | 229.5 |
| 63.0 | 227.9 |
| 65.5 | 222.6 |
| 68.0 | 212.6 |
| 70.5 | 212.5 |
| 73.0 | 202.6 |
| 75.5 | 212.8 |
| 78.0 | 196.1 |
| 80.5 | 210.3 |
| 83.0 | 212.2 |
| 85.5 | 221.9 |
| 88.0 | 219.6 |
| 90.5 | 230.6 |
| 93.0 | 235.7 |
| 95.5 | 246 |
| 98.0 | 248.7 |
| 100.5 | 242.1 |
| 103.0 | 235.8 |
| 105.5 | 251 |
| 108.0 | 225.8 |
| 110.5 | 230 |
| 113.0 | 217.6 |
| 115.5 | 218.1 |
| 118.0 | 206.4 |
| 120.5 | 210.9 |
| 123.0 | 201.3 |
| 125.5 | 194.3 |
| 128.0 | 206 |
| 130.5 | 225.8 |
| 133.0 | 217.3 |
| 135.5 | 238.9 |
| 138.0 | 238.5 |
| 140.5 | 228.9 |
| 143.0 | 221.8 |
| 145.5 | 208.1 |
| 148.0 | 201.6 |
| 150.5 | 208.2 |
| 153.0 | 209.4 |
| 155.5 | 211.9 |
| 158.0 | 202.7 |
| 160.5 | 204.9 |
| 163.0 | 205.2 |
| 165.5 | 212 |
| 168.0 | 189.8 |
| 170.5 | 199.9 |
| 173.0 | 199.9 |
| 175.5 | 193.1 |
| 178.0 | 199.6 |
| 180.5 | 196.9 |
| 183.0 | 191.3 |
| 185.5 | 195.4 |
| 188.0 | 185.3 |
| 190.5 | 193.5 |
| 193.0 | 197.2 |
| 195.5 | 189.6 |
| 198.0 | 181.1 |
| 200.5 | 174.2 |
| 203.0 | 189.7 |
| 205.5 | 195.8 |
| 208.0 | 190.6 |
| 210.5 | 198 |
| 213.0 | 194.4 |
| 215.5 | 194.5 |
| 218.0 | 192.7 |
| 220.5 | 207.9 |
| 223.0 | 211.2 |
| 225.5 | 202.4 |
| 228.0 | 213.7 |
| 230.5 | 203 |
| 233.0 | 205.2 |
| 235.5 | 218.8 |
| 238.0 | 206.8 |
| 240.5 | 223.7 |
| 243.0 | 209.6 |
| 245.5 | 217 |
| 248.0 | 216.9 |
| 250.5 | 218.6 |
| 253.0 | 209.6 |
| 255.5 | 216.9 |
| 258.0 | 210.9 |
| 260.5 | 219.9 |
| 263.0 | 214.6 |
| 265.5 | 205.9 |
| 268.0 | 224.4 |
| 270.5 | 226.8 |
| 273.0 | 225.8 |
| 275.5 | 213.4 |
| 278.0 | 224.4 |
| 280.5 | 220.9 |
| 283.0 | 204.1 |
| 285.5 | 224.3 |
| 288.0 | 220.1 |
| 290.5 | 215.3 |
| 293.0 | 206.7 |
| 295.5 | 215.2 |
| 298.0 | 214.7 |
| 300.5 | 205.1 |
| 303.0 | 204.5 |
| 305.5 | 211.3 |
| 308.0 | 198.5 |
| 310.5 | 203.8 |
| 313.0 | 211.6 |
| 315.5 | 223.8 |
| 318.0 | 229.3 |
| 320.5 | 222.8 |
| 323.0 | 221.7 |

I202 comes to 0.13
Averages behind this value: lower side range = 219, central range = 194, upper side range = 216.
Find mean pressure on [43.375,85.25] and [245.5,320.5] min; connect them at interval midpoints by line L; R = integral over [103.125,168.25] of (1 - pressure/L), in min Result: 2.2 min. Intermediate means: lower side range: 227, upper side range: 215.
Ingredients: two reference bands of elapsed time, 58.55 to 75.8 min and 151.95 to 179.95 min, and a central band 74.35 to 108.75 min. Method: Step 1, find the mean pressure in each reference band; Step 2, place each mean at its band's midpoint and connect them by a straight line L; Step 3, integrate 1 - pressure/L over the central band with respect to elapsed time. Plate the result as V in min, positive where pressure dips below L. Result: -2.2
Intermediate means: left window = 218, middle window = 228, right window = 202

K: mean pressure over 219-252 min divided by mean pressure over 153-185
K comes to 1.05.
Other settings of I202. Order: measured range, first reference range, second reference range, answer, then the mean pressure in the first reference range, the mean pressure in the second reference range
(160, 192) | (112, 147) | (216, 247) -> 0.08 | 217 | 209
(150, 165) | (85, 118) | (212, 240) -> 0.06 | 232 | 205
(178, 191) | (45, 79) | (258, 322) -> 0.15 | 228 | 215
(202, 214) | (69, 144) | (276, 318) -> 0.12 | 222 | 213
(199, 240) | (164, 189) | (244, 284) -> 0.03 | 197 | 217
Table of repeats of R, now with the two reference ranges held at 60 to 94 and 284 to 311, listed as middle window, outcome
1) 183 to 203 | 2.4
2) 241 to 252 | -0.2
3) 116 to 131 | 0.6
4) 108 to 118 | -0.2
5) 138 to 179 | 1.5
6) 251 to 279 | -0.7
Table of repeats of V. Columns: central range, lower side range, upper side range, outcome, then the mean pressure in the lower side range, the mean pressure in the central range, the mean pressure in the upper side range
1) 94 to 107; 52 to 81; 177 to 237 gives -1.7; 221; 244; 197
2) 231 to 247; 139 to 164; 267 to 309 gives 0.0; 211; 213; 215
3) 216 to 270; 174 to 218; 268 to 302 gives -1.8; 192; 212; 217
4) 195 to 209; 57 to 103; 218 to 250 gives 1.8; 224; 187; 211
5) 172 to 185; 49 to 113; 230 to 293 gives 1.5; 228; 196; 216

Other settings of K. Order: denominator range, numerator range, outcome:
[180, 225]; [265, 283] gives 1.14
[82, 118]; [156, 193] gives 0.86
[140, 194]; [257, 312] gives 1.06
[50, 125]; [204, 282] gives 0.94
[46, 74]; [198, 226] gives 0.84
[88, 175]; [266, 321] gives 0.99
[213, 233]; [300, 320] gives 1.04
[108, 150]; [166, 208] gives 0.89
